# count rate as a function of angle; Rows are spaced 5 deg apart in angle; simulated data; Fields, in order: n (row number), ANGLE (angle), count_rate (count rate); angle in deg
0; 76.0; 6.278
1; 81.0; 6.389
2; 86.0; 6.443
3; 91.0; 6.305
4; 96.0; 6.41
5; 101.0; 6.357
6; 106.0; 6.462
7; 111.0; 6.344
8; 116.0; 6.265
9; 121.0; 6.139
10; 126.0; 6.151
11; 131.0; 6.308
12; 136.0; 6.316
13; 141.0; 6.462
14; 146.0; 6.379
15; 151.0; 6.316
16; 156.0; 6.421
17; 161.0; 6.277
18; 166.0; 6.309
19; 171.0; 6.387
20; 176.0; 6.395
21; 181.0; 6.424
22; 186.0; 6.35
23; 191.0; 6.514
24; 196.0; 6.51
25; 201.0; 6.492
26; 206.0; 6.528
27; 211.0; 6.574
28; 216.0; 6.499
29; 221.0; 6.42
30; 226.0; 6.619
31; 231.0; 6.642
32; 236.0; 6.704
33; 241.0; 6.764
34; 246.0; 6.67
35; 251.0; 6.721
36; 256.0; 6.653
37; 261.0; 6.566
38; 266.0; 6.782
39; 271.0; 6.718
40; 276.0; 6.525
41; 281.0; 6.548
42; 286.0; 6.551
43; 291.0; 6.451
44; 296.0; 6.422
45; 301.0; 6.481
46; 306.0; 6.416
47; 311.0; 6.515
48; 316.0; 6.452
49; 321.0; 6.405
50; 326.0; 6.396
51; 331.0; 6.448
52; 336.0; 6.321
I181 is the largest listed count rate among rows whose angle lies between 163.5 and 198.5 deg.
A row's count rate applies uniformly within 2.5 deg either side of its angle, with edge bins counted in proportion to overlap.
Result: 6.514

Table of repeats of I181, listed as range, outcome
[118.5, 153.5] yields 6.462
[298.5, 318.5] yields 6.515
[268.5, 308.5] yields 6.718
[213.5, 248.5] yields 6.764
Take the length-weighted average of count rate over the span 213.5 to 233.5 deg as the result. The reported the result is 6.54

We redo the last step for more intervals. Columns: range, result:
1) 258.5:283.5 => 6.63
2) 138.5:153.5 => 6.39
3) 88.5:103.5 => 6.36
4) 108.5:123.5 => 6.25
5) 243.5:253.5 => 6.7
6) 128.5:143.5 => 6.36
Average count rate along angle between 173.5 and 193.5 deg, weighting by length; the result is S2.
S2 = 6.42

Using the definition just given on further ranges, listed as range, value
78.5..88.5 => 6.42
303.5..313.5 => 6.47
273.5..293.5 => 6.52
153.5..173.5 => 6.35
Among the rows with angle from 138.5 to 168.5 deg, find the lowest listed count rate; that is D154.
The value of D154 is 6.277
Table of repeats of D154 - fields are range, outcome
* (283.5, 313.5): 6.416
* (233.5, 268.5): 6.566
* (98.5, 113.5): 6.344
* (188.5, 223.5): 6.42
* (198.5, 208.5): 6.492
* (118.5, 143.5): 6.139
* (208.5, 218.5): 6.499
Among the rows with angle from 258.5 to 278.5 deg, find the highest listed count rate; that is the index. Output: 6.782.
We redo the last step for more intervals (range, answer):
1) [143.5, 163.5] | 6.421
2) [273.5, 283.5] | 6.548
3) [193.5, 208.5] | 6.528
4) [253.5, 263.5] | 6.653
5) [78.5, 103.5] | 6.443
